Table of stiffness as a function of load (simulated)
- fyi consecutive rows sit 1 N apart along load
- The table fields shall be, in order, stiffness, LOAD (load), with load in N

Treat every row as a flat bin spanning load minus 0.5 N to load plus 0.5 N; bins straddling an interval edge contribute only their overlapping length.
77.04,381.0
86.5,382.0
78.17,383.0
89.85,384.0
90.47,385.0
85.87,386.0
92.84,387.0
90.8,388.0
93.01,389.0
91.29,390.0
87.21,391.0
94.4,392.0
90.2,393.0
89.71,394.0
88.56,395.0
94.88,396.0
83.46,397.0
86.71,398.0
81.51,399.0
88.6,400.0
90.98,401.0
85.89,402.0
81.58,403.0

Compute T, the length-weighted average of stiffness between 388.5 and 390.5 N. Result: 92.2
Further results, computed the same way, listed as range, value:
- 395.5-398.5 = 88.3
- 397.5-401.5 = 87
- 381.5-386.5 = 86.2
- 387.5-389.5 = 91.9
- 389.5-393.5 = 90.8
